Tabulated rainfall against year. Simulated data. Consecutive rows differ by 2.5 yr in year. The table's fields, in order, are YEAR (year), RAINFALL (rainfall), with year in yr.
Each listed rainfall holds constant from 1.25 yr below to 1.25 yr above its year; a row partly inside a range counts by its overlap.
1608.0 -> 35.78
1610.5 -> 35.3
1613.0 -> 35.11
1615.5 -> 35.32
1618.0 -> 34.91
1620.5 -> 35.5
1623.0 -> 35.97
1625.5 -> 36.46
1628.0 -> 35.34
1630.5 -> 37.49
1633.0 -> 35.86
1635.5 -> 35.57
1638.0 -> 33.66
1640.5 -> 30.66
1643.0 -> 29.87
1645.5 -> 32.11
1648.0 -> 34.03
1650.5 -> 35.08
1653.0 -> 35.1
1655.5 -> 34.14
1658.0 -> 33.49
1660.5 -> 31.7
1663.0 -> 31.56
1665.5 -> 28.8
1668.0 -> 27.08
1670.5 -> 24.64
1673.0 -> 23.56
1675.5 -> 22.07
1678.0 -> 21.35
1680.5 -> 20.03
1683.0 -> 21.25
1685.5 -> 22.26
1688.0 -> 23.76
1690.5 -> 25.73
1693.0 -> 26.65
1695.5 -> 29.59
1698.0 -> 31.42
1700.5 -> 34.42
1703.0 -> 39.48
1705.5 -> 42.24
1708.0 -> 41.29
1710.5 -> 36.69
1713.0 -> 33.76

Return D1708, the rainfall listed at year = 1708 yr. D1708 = 41.29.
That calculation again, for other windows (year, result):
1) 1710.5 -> 36.69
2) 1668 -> 27.08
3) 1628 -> 35.34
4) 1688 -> 23.76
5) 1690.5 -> 25.73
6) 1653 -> 35.1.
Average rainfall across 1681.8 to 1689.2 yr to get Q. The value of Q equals 22.4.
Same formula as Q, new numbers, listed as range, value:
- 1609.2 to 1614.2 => 35.2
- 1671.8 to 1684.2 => 21.6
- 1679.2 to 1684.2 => 20.6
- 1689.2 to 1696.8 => 27.3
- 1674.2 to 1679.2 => 21.7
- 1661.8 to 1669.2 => 29.1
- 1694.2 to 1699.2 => 30.5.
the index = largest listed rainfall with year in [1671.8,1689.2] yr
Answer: 23.76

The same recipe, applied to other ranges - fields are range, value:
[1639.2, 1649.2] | 34.03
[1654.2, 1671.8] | 34.14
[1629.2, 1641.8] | 37.49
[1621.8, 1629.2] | 36.46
